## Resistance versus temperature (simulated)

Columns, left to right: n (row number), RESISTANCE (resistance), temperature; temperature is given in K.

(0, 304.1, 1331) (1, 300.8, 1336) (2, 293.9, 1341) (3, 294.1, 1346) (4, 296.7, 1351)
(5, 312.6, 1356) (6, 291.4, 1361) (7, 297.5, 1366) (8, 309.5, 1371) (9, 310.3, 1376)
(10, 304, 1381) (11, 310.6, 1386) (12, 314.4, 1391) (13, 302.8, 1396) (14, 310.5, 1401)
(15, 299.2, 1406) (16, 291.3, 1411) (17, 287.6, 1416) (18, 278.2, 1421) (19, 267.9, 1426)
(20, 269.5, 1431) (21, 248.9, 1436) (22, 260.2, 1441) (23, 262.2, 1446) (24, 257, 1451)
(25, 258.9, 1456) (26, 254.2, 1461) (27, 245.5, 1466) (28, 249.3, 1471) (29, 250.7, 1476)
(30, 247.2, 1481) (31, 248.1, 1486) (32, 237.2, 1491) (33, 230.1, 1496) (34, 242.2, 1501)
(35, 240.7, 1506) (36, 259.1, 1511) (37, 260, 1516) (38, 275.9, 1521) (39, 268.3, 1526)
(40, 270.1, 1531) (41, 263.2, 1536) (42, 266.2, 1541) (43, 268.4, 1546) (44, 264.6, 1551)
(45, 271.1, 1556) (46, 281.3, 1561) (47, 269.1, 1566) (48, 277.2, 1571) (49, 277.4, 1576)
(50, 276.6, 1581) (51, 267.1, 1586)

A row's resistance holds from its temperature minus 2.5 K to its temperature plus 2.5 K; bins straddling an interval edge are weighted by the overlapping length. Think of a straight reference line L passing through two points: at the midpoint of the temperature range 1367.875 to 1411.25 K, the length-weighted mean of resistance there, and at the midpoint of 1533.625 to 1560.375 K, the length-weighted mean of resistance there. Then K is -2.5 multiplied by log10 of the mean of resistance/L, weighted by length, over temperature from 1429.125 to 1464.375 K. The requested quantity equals 0.14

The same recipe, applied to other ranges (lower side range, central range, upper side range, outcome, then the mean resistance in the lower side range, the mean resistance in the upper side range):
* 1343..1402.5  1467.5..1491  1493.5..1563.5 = 0.115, 304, 262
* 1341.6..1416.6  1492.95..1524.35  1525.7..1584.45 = 0.114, 302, 271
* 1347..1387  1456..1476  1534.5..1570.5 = 0.140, 303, 270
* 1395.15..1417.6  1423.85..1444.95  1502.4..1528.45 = 0.106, 298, 260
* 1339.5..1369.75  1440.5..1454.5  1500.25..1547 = 0.075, 298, 262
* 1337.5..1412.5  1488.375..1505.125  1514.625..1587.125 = 0.183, 303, 271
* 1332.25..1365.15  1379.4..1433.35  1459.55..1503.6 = -0.072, 298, 245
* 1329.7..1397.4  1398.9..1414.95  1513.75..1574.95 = -0.014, 303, 270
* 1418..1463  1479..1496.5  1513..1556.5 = 0.099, 262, 267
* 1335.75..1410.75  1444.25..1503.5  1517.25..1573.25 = 0.145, 303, 270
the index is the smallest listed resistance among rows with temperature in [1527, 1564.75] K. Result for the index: 263.2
